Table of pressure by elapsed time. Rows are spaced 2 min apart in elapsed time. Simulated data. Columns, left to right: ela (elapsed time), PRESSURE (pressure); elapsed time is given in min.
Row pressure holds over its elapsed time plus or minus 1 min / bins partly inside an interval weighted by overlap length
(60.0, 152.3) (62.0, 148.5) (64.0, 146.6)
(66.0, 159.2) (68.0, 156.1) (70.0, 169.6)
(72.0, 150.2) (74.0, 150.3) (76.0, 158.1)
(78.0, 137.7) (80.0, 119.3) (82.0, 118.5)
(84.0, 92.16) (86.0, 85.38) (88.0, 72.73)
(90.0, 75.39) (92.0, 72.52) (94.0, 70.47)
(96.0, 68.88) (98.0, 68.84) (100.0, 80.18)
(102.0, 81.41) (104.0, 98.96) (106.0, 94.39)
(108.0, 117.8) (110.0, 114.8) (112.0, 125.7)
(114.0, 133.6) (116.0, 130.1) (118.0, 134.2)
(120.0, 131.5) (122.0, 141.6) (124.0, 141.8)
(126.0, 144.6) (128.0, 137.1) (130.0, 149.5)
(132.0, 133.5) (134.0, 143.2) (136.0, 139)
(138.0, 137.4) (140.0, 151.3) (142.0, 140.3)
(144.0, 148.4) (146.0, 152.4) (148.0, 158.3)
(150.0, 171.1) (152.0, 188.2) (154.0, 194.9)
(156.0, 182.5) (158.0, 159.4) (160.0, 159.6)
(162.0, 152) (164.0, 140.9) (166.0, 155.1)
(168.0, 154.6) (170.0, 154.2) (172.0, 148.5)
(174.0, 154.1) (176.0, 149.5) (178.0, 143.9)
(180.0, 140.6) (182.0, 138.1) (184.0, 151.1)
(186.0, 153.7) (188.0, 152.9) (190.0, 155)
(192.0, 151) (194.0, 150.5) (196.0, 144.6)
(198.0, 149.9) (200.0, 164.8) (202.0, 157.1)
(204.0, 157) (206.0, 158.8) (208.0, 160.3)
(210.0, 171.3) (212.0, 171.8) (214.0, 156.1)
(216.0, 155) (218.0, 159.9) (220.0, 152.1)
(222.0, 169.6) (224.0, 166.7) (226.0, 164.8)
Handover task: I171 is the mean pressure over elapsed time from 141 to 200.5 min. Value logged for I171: 155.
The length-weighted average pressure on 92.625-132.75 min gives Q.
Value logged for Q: 114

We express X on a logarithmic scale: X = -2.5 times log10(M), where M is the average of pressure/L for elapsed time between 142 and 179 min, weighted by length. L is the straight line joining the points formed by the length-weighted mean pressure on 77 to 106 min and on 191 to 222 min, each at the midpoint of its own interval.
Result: -0.22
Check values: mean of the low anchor 88.9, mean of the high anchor 158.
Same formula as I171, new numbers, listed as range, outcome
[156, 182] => 152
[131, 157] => 157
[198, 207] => 158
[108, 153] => 143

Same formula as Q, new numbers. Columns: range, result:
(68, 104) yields 106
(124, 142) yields 142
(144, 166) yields 165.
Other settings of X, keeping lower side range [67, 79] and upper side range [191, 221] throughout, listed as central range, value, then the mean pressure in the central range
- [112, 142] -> 0.12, 139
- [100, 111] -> 0.48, 99.5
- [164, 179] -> 0.04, 151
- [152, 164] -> -0.09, 169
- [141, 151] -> 0.01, 154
